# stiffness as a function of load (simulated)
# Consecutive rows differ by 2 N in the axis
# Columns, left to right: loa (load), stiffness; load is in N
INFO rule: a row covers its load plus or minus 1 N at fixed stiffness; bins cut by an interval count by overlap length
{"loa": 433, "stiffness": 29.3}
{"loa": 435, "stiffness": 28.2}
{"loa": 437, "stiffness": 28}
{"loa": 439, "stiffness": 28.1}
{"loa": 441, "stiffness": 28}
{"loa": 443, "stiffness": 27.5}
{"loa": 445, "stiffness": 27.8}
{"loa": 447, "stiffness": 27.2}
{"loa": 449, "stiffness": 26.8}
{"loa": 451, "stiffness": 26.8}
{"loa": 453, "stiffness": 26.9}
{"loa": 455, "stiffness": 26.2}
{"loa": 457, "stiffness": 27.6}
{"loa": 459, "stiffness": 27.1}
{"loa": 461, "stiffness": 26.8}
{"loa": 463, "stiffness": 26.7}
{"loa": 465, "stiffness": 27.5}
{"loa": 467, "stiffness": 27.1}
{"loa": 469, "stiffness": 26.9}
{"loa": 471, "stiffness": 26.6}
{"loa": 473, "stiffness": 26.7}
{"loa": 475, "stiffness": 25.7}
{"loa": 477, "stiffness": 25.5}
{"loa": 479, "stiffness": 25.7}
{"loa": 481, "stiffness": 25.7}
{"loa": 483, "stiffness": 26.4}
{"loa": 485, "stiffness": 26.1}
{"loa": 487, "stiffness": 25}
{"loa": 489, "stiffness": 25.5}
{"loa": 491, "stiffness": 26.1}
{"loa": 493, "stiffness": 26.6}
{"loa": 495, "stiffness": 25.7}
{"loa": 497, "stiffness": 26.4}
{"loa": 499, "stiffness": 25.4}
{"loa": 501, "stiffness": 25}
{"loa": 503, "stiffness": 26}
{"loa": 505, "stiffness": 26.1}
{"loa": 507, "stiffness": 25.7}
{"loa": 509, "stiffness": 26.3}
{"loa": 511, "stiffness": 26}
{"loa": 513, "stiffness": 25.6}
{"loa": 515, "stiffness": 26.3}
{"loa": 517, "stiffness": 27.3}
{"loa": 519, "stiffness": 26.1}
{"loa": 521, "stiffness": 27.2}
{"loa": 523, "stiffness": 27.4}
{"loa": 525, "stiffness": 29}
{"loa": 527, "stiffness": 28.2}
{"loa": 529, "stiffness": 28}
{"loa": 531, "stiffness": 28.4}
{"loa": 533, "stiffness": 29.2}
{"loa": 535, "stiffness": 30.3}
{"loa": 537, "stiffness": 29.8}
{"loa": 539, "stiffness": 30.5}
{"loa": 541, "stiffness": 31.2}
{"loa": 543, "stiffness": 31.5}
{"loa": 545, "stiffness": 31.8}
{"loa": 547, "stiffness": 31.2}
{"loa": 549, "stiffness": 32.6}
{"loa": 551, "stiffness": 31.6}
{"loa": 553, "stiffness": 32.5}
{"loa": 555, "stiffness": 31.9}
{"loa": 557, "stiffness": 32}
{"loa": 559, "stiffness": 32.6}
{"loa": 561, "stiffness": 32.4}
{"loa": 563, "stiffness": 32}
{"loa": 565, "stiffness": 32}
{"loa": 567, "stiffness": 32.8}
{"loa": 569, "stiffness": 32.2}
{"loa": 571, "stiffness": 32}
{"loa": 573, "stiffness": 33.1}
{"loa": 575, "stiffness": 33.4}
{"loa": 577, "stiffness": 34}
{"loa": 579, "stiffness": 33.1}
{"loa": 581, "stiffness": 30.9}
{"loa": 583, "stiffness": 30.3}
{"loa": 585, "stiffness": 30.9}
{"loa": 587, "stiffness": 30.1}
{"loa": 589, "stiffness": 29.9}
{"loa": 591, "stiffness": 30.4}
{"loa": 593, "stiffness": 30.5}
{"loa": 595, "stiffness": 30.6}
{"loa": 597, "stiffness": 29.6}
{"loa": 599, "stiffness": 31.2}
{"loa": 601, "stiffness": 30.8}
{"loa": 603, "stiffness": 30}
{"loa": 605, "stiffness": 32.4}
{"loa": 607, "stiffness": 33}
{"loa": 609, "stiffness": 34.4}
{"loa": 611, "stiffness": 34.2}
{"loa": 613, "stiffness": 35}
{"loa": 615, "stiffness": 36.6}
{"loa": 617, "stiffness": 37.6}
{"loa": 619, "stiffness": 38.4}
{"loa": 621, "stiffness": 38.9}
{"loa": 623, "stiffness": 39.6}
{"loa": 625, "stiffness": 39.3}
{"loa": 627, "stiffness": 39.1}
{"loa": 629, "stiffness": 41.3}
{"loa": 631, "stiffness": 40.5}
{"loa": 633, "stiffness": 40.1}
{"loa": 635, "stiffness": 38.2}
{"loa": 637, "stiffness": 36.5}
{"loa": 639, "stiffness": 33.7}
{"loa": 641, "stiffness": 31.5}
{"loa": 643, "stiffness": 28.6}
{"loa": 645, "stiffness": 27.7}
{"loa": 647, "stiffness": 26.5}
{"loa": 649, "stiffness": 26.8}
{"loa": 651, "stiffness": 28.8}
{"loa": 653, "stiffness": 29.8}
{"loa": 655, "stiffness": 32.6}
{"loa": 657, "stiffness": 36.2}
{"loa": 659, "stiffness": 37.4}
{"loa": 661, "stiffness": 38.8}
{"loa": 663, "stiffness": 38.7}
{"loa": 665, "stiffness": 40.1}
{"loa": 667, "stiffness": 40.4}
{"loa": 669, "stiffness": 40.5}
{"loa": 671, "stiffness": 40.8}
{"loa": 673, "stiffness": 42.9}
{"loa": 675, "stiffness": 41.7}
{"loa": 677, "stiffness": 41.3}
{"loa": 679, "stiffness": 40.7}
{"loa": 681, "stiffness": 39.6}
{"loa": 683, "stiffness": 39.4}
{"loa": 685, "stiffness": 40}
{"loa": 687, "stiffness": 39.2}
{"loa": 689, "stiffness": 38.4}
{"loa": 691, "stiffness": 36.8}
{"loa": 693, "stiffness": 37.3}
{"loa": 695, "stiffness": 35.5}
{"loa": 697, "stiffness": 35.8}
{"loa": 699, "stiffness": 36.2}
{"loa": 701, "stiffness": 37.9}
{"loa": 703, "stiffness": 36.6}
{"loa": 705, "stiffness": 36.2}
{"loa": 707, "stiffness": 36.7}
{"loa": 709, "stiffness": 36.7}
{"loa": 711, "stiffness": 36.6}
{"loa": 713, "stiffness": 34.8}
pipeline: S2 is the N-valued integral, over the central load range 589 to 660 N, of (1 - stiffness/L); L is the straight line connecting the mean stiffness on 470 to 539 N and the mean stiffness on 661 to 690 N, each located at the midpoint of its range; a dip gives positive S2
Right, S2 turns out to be 4.4 N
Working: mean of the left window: 26.7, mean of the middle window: 33.9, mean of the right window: 40.2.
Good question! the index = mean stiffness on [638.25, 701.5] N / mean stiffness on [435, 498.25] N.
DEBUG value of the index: 1.36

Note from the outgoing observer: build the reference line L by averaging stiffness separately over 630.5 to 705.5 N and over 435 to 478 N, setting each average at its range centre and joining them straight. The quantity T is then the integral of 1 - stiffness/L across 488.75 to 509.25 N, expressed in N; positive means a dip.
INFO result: 2.2 N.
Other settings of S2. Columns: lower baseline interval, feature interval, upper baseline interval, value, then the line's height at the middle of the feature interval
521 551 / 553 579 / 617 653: -0.9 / 31.4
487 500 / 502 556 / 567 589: -0.6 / 28.4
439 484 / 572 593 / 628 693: 0.8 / 32.9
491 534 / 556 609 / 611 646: 1.5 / 32.7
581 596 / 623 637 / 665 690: -1.8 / 35.1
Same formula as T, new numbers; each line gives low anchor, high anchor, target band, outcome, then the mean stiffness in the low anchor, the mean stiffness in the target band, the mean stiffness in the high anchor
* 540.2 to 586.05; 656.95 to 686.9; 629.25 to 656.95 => 3.7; 32.1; 32.8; 40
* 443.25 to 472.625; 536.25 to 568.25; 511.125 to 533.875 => 2.1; 27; 27.5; 31.8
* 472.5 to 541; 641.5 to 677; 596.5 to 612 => 0.1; 26.9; 32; 35.3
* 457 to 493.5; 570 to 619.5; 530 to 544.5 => -0.3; 26.3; 30.2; 32.4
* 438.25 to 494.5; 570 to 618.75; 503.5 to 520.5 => 1.5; 26.6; 26.2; 32.3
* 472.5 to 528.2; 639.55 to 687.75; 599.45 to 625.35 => -1.6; 26.2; 35.2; 36.2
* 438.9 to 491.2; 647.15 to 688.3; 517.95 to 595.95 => 1.8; 26.7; 30.9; 37.6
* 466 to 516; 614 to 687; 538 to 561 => -1.3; 26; 31.8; 37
